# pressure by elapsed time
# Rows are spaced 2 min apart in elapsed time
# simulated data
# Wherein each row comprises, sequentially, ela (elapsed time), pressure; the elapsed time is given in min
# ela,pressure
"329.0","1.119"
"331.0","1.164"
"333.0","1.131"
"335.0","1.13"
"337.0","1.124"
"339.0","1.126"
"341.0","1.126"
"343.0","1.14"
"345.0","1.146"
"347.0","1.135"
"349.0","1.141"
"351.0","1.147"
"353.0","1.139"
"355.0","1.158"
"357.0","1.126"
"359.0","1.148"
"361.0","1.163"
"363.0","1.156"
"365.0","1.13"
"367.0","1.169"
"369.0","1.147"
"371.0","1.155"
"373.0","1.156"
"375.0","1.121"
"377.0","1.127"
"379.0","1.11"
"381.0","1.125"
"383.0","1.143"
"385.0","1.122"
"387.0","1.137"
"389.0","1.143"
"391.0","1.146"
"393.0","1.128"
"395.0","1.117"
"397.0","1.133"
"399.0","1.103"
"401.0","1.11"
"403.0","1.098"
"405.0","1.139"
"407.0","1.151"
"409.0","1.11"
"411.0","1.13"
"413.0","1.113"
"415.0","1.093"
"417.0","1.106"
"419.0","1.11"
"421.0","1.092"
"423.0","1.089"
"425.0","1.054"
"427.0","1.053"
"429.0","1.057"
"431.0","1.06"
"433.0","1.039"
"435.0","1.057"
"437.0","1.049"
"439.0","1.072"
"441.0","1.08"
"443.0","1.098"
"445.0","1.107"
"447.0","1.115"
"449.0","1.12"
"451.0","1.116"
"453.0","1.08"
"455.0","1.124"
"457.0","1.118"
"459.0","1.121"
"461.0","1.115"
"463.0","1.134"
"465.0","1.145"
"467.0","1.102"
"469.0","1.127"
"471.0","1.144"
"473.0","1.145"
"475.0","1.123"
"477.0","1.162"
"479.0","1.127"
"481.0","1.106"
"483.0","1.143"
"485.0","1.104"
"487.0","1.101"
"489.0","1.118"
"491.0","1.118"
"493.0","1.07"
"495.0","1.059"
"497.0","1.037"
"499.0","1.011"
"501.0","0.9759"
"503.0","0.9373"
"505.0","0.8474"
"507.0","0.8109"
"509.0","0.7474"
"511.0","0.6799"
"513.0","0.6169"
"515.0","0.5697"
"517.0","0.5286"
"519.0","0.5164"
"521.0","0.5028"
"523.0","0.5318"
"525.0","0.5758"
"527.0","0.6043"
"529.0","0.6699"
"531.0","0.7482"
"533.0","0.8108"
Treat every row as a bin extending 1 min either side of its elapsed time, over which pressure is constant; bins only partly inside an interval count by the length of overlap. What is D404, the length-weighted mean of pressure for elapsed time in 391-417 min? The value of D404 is 1.12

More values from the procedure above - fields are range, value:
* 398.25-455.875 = 1.09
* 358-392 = 1.14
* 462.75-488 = 1.13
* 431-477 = 1.11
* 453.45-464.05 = 1.12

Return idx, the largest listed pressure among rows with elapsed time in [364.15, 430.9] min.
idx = 1.169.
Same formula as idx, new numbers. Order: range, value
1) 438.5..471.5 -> 1.145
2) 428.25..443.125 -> 1.098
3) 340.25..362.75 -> 1.163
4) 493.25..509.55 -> 1.059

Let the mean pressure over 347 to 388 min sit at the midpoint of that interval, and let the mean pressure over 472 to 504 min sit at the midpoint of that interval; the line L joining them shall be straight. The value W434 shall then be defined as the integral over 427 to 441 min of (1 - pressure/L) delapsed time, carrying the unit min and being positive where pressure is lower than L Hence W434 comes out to 0.7 min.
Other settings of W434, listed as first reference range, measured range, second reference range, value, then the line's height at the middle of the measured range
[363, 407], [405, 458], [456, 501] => 1.28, 1.12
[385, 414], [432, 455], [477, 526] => -1.59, 1.02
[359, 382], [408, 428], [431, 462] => 0.30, 1.11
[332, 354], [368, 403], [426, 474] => -0.28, 1.12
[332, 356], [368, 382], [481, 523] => -0.64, 1.08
